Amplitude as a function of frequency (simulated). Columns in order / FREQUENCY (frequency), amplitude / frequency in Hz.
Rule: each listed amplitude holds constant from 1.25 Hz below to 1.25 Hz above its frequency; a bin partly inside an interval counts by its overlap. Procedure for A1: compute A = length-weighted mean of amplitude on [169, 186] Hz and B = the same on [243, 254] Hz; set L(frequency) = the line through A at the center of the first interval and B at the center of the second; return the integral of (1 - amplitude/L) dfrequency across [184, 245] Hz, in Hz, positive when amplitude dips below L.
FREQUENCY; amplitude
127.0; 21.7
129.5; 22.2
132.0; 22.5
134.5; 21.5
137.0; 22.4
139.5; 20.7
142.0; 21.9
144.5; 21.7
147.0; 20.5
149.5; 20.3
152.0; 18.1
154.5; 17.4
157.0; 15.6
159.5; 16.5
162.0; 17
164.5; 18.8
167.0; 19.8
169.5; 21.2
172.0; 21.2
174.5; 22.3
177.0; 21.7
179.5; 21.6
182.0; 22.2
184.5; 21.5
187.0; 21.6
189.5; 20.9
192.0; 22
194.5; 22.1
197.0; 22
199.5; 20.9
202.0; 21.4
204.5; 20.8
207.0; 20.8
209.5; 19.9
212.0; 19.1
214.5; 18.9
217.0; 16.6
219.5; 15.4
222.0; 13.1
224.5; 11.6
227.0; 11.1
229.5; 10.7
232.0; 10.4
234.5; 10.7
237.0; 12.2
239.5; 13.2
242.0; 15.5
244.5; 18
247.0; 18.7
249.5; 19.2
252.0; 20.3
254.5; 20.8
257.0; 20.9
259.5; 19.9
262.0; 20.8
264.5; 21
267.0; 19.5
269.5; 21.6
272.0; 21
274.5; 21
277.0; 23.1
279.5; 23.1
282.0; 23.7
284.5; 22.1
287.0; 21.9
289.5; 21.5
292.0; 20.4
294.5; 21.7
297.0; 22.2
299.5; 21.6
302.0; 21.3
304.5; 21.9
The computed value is 9.8 Hz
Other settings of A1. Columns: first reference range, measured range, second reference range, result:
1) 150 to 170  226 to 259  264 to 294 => 8.0 Hz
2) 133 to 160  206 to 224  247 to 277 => 2.5 Hz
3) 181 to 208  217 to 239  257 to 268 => 9.2 Hz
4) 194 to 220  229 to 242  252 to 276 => 5.4 Hz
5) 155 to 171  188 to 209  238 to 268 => -3.2 Hz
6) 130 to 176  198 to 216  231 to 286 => -0.7 Hz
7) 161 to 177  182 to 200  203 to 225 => -2.6 Hz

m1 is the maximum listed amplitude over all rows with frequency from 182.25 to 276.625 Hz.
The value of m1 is 22.1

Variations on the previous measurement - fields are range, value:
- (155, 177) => 22.3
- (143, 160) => 21.7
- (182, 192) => 22.2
